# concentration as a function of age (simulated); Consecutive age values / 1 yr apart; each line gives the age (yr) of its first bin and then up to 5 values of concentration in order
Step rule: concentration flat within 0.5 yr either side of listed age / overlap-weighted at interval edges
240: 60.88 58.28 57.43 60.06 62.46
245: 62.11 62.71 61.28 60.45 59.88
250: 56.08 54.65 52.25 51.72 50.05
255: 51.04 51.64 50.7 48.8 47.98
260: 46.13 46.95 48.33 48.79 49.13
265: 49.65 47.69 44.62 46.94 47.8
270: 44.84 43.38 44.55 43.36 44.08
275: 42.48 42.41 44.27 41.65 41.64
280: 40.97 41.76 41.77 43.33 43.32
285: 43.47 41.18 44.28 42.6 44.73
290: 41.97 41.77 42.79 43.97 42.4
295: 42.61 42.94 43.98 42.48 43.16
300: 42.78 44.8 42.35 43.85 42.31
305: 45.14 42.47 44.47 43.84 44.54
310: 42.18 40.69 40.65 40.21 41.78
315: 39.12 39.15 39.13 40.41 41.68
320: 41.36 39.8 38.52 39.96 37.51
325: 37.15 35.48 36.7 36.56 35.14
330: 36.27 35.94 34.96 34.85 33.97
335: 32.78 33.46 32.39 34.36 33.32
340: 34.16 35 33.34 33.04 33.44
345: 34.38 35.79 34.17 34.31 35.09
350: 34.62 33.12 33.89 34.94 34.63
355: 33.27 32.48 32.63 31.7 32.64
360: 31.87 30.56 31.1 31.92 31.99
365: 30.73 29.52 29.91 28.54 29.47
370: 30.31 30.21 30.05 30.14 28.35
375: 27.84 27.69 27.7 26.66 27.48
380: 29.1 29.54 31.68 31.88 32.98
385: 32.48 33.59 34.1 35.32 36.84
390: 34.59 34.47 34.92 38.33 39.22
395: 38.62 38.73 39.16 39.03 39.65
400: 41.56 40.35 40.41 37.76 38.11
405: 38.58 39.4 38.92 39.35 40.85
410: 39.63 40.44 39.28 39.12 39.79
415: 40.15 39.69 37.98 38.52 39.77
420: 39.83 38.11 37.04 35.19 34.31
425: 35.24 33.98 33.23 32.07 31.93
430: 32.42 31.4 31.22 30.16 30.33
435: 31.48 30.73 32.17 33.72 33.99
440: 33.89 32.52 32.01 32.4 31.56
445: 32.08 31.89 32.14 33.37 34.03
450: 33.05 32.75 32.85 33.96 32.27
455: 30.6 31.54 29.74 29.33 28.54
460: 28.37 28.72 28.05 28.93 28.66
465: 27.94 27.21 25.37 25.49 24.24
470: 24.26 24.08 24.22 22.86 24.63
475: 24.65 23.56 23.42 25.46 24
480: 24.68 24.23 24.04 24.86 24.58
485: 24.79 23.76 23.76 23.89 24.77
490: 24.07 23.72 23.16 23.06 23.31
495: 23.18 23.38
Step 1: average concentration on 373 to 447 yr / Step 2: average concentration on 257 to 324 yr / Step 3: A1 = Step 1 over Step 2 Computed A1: 0.81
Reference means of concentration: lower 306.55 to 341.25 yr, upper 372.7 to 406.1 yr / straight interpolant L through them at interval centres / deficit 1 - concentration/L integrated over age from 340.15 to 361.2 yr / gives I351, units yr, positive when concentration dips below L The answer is 1.70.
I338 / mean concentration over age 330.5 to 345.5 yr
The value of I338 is 34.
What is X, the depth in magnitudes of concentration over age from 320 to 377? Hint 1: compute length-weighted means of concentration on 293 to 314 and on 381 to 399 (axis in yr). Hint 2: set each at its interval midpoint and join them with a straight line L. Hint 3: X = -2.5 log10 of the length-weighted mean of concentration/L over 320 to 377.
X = 0.17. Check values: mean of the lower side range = 42.9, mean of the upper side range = 35.6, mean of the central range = 33.3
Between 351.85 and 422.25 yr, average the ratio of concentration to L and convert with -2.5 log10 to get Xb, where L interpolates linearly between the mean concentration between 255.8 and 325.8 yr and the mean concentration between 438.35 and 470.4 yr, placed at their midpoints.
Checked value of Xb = 0.023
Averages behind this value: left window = 43.3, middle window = 34.7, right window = 30.4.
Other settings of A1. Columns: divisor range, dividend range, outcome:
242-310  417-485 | 0.64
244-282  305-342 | 0.78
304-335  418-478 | 0.78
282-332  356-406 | 0.81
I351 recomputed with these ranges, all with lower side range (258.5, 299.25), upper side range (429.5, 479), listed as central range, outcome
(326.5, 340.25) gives 1.73 yr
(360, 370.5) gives 1.84 yr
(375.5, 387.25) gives 1.74 yr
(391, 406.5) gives -2.10 yr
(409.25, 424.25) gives -2.78 yr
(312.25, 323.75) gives 0.24 yr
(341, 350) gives 1.01 yr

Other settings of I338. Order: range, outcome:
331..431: 34.5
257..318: 43.7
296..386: 35.4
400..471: 33.6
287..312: 43.1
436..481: 29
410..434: 36.1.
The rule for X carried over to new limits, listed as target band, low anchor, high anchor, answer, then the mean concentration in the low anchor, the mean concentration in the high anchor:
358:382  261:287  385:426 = 0.31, 44.5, 38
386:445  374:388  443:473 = -0.21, 30.3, 29.4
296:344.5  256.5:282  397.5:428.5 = 0.11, 45.5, 38.3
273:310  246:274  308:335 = 0.03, 50.1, 38.6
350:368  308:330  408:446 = 0.18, 39.4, 35.1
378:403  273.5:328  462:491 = -0.07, 41.8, 24.9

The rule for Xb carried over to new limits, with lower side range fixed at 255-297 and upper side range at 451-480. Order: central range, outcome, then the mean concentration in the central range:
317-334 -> 0.07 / 37.6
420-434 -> -0.09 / 33.7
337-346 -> 0.14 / 33.9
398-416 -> -0.21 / 39.6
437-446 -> -0.11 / 32.7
